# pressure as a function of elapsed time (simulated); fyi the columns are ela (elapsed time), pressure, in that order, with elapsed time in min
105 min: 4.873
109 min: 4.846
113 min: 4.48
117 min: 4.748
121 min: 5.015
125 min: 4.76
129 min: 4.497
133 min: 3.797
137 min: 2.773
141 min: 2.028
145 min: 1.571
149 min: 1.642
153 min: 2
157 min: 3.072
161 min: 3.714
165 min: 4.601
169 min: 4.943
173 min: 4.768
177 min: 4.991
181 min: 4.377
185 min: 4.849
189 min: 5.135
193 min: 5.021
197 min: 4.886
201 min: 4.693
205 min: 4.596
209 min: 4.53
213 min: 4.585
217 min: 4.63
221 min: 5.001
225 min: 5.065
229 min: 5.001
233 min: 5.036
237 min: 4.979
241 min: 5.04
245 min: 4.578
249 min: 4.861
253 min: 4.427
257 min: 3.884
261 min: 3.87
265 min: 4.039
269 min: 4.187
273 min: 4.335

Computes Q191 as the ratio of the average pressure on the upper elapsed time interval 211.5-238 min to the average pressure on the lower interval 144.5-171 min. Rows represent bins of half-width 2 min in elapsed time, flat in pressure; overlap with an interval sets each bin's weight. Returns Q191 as 1.55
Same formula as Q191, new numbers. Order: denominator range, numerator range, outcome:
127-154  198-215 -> 1.75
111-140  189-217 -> 1.12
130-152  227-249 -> 2.01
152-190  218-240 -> 1.17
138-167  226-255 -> 1.82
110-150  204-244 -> 1.34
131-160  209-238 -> 1.98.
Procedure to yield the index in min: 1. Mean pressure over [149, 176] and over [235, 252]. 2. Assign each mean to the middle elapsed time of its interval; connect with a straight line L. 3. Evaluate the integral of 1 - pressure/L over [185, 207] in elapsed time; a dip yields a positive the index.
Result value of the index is -3.6 min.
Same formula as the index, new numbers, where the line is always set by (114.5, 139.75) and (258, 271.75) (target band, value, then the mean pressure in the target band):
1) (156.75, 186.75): -2.5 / 4.49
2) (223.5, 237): -3.1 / 5.02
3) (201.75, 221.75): -2.7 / 4.65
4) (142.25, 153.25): 6.5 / 1.72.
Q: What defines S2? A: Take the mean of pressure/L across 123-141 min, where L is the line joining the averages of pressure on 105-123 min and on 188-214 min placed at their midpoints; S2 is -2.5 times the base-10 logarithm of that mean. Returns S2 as 0.27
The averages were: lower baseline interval 4.78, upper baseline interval 4.77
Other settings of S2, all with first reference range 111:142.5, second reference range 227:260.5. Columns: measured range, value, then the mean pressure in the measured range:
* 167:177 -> -0.14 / 4.88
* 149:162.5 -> 0.48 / 2.71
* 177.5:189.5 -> -0.10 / 4.77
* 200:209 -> -0.03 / 4.61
